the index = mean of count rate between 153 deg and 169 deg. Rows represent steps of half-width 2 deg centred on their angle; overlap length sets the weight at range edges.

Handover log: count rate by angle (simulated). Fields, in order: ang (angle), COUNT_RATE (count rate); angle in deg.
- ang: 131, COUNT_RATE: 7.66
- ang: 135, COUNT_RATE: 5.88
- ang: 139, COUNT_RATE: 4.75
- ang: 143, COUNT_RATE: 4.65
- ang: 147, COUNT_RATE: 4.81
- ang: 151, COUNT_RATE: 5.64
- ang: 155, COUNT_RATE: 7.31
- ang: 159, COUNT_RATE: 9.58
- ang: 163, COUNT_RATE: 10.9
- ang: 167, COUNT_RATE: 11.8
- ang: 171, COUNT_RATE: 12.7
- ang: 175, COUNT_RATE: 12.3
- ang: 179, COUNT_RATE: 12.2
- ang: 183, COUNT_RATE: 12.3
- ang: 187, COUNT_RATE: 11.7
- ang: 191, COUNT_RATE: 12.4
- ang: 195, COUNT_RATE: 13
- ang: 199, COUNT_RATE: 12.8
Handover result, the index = 9.9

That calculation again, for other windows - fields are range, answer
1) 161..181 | 12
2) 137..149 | 4.74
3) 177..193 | 12.2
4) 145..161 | 6.83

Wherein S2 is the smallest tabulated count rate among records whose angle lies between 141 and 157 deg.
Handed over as 4.65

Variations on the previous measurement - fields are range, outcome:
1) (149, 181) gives 5.64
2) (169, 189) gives 11.7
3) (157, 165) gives 9.58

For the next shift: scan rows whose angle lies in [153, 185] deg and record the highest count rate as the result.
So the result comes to 12.7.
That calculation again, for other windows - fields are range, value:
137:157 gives 7.31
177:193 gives 12.4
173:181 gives 12.3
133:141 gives 5.88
